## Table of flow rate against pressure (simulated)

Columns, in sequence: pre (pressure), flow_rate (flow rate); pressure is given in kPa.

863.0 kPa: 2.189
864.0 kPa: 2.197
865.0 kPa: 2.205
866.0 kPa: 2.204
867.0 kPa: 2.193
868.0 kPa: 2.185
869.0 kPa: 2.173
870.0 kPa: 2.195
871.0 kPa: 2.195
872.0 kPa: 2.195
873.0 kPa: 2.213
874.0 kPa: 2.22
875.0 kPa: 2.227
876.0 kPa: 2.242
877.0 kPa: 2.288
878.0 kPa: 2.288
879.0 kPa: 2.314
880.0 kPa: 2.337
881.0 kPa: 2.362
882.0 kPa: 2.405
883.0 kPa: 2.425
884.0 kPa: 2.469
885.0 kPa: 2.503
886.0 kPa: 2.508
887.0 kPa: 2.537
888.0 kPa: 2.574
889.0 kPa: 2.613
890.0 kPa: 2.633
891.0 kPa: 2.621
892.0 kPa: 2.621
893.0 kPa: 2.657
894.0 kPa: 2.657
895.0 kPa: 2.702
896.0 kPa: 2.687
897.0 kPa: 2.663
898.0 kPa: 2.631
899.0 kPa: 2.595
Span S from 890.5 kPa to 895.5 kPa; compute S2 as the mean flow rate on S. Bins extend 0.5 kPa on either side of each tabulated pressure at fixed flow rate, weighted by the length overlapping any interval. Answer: 2.65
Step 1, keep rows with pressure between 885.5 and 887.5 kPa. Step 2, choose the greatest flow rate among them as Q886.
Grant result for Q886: 2.537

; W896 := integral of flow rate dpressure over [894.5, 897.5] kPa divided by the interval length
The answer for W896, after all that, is 2.68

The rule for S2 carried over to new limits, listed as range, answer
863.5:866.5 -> 2.2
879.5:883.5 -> 2.38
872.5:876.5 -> 2.23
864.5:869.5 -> 2.19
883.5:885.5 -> 2.49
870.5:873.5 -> 2.2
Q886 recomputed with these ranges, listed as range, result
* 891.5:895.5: 2.702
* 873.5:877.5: 2.288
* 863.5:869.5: 2.205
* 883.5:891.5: 2.633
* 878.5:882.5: 2.405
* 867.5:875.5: 2.227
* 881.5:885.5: 2.503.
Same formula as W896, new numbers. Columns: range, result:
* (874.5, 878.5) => 2.26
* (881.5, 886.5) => 2.46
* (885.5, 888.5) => 2.54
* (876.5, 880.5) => 2.31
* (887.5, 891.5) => 2.61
